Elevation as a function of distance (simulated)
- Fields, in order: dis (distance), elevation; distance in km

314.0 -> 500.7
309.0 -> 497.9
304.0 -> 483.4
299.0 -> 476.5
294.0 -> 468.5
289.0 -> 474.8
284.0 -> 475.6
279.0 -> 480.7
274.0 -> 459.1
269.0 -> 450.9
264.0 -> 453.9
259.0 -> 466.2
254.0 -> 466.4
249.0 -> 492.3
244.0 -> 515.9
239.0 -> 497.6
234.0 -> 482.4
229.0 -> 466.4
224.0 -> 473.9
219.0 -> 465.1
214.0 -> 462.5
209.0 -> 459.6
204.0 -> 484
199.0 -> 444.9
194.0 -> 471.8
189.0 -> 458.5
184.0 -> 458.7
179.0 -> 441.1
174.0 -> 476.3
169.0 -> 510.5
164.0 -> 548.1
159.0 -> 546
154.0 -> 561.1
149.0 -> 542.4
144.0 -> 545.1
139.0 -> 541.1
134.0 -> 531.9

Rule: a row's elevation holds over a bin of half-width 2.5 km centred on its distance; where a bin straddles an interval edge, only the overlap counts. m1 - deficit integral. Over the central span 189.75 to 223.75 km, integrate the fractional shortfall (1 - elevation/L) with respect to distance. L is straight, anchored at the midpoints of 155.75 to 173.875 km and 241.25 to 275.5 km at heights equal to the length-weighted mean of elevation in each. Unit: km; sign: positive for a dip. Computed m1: 2.59 km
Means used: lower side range 528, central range 465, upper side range 473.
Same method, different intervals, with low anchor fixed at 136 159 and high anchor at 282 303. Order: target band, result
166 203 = 4.2 km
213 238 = 1.8 km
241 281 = 1.4 km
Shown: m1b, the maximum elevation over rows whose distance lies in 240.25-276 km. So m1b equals 515.9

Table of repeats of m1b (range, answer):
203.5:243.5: 497.6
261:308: 483.4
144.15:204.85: 561.1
